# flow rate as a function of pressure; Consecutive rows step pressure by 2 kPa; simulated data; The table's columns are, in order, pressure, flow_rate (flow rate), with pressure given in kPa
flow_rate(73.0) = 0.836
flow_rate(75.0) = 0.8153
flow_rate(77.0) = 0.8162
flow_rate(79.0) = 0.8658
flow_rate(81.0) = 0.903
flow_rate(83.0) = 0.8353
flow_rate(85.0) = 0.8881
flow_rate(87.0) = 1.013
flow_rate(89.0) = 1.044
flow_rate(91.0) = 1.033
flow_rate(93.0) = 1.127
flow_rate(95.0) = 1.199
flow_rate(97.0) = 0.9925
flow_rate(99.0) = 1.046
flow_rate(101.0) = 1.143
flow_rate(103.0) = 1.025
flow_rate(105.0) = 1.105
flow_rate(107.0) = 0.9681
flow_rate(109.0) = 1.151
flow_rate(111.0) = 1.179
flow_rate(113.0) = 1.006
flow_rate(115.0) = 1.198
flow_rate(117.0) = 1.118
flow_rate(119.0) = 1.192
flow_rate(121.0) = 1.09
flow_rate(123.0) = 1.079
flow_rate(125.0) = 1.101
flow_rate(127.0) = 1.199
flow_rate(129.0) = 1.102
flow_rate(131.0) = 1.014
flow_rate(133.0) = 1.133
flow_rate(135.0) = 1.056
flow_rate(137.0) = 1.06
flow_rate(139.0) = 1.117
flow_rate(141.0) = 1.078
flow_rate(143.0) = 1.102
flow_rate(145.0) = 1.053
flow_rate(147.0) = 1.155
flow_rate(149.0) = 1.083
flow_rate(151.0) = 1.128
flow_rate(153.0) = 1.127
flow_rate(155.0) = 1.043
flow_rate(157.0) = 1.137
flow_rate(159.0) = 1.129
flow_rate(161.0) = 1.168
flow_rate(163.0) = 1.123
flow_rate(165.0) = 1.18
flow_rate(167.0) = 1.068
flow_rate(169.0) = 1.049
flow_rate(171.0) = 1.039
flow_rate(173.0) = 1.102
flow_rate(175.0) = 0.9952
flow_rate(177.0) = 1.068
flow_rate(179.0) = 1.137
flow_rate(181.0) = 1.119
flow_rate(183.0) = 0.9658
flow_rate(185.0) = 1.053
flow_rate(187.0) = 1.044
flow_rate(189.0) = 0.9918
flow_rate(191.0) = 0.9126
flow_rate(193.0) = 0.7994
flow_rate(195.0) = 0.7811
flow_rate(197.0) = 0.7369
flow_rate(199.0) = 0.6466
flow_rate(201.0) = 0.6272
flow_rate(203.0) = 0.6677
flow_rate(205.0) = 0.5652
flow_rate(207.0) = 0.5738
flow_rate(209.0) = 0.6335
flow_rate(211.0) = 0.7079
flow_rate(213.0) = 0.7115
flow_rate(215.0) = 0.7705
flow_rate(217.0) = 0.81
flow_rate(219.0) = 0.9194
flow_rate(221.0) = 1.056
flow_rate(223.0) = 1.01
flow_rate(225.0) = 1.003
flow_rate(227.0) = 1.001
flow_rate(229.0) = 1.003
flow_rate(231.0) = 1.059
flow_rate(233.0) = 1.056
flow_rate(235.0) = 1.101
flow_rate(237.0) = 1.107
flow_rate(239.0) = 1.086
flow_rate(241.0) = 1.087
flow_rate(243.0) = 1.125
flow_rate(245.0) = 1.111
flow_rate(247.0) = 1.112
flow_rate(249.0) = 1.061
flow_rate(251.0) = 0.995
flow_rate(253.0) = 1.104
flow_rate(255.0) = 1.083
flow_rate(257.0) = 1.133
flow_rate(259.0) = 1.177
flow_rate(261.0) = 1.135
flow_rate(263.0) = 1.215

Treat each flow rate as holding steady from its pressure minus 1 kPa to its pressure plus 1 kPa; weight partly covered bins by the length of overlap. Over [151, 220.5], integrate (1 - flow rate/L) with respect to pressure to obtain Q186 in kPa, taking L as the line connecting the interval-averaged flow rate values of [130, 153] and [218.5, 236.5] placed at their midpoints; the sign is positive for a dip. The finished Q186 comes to 8.7 kPa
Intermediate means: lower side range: 1.09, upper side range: 1.03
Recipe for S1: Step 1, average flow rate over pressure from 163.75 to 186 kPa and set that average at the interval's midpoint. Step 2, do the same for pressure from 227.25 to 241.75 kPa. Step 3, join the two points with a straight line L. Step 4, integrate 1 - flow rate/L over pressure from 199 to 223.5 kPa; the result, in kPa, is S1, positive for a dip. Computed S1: 7.4 kPa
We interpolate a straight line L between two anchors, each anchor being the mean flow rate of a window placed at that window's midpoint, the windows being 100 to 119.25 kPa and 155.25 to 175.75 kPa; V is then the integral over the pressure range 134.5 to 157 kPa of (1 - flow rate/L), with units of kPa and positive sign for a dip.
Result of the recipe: 0.1 kPa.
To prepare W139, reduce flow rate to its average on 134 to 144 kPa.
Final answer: 1.08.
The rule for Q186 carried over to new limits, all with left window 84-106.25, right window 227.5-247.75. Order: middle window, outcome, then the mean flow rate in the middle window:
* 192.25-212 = 7.4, 0.672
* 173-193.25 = 1.0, 1.02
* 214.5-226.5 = 1.6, 0.938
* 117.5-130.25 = -0.8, 1.12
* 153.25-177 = -0.6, 1.09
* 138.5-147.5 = -0.3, 1.1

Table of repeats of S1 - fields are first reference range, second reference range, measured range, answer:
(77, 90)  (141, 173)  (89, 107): -2.3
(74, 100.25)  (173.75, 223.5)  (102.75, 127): -4.3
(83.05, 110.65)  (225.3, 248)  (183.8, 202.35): 3.9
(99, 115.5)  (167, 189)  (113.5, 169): -1.9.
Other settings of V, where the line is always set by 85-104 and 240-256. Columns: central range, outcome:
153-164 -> -0.52 kPa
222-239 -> 0.58 kPa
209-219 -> 3.00 kPa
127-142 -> -0.31 kPa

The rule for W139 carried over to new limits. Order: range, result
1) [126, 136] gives 1.1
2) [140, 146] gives 1.08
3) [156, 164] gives 1.14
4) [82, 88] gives 0.912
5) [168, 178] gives 1.05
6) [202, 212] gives 0.63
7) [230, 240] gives 1.08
